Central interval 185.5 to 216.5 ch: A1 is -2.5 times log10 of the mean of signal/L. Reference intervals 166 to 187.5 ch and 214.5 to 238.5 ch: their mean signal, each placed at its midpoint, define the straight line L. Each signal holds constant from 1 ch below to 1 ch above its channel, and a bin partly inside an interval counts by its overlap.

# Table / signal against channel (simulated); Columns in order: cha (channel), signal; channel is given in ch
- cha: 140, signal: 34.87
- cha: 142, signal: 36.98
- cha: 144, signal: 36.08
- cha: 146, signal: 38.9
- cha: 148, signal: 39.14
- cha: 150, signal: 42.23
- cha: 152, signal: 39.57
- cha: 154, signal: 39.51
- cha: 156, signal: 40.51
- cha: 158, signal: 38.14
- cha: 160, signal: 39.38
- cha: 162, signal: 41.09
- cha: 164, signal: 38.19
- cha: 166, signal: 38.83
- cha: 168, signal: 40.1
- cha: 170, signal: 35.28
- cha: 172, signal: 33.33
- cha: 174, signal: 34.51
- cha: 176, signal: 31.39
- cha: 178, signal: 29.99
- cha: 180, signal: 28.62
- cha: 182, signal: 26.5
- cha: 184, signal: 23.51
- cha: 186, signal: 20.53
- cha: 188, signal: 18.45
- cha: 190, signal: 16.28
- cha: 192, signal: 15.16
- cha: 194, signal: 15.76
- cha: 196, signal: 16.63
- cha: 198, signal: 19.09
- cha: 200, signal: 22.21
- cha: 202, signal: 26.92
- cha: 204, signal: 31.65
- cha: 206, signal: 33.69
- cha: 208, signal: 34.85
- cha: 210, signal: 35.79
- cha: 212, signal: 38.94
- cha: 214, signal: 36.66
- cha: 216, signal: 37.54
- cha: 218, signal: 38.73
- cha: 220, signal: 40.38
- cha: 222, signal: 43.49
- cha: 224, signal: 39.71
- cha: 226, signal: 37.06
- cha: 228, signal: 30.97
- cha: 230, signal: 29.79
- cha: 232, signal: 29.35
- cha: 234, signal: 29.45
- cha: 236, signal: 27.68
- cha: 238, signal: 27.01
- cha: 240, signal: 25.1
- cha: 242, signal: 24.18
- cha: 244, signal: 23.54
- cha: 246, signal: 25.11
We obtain 0.24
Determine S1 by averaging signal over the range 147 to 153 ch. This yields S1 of 40.3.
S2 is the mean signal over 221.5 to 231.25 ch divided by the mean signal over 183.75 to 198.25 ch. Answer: 2.00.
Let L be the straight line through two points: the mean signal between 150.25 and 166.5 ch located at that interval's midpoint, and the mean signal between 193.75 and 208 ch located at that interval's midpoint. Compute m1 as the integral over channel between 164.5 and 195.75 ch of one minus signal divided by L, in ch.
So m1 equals 5.3 ch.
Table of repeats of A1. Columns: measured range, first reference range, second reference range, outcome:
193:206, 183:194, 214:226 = 0.148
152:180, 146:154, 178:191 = -0.151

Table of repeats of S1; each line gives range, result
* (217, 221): 39.6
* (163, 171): 38.1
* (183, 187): 22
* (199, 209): 29.9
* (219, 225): 41.2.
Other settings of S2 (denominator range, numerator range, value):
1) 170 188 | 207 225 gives 1.36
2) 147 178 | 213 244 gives 0.87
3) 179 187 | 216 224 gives 1.63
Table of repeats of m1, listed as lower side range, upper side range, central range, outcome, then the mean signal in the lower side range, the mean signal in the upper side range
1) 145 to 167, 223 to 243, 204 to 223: -2.98 ch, 39.6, 30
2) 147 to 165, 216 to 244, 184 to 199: 7.63 ch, 39.8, 32.4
